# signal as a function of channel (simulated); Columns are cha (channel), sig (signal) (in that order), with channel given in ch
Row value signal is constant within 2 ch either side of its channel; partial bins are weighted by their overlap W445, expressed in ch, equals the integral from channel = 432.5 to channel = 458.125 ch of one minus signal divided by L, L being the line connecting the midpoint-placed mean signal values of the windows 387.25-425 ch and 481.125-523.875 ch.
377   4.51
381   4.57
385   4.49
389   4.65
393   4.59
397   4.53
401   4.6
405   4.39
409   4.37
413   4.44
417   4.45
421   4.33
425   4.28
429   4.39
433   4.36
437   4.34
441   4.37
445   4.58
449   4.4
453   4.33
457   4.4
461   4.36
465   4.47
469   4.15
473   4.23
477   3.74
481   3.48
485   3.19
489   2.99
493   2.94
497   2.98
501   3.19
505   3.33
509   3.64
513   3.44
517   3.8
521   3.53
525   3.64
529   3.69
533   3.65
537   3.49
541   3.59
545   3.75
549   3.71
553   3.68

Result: -2.6 ch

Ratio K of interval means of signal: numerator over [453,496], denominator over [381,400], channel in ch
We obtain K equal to 0.83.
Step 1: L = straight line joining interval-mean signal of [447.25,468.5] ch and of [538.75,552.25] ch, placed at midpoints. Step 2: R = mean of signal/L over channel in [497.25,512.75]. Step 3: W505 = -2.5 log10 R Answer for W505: 0.19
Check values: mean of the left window 4.37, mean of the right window 3.68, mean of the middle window 3.35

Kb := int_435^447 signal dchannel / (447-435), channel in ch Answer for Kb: 4.43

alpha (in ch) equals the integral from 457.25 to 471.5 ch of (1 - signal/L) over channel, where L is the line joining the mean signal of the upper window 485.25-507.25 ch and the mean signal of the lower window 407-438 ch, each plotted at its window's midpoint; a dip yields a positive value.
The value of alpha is -2.7 ch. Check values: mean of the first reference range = 4.37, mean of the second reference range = 3.1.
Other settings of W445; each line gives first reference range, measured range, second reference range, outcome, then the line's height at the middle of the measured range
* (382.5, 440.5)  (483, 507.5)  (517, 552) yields 4.9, 3.9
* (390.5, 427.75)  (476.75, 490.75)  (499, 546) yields 2.0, 3.86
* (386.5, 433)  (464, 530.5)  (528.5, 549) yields 6.1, 3.9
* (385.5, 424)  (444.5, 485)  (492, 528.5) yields -2.8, 3.87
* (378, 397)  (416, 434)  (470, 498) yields -1.1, 4.12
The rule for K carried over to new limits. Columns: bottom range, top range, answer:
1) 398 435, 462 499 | 0.82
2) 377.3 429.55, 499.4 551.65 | 0.80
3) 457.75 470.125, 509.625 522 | 0.83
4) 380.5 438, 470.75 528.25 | 0.77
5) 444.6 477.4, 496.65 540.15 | 0.81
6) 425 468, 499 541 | 0.81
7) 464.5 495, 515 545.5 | 1.01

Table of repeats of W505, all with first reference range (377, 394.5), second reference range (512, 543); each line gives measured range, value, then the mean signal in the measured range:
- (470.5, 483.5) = 0.04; 3.81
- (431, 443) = -0.03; 4.36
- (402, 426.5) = 0.00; 4.39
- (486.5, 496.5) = 0.28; 2.98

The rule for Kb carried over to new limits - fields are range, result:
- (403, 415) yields 4.4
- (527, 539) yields 3.61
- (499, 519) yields 3.48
